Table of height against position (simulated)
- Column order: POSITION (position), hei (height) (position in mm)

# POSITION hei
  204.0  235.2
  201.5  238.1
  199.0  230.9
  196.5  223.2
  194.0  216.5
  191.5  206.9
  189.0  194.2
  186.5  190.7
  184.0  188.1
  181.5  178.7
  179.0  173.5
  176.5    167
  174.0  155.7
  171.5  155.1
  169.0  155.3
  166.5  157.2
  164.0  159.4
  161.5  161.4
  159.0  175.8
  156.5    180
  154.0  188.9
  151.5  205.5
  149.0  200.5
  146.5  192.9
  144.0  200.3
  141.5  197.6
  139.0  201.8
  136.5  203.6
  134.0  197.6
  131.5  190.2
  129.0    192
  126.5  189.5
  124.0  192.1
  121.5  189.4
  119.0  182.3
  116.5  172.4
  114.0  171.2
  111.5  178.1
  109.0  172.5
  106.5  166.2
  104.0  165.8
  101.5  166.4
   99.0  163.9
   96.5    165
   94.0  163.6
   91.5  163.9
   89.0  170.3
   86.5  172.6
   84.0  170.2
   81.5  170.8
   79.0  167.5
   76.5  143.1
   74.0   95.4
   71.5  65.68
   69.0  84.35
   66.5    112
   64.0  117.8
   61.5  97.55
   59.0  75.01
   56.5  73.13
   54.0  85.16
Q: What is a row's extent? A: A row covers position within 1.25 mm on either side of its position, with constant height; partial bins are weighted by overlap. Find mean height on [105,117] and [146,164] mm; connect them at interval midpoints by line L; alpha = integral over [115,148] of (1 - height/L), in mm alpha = -2.7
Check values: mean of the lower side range 172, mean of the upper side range 184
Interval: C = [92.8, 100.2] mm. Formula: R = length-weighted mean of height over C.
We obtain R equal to 164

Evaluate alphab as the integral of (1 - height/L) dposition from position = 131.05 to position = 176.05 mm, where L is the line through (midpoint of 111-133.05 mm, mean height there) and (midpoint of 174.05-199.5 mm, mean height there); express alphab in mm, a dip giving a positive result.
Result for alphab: 1.72 mm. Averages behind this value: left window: 185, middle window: 182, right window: 194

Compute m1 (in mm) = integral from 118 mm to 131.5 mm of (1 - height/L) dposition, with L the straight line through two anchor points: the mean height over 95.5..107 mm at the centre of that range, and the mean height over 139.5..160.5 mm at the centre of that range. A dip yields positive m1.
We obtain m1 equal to -0.8 mm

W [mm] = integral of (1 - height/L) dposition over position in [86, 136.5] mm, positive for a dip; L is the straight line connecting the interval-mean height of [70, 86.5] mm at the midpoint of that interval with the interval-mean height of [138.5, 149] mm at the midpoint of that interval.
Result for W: -2.8 mm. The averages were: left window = 137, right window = 198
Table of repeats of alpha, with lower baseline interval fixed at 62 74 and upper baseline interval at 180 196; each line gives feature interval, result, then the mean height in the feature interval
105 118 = -3.96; 172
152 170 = 0.36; 170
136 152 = -4.06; 200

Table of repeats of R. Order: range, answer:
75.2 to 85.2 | 163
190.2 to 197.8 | 215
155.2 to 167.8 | 167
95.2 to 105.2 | 165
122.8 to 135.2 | 192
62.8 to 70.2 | 105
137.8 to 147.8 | 198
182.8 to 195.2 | 199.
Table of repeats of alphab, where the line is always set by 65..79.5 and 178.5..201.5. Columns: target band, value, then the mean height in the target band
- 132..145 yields -3.04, 200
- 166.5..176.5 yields 1.66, 157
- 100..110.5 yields -2.55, 168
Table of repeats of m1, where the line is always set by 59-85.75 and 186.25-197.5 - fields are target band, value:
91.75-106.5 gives -2.58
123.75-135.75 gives -2.23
